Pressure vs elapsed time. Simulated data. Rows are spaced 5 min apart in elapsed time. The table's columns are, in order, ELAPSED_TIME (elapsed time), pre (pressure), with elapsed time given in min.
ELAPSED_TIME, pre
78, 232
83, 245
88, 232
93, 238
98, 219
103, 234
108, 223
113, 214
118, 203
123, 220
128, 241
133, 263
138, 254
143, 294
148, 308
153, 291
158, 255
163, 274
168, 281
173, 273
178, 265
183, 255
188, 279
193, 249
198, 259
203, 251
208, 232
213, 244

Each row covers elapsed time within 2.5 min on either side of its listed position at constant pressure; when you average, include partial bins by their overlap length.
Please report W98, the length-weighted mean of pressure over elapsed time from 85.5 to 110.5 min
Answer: 229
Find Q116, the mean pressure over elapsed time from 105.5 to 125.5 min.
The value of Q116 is 215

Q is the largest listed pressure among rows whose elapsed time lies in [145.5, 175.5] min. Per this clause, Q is 308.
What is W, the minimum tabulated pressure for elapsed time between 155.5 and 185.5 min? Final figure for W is 255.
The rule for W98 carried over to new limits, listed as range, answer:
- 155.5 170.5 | 270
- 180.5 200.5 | 260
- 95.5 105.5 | 226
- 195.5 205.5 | 255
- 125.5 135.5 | 252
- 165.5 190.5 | 271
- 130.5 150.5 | 280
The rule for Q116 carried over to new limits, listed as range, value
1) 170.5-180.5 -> 269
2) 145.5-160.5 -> 285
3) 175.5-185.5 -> 260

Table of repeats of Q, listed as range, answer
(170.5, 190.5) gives 279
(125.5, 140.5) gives 263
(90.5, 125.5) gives 238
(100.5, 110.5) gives 234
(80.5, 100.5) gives 245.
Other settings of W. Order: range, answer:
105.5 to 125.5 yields 203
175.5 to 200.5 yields 249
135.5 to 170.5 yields 254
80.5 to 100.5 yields 219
